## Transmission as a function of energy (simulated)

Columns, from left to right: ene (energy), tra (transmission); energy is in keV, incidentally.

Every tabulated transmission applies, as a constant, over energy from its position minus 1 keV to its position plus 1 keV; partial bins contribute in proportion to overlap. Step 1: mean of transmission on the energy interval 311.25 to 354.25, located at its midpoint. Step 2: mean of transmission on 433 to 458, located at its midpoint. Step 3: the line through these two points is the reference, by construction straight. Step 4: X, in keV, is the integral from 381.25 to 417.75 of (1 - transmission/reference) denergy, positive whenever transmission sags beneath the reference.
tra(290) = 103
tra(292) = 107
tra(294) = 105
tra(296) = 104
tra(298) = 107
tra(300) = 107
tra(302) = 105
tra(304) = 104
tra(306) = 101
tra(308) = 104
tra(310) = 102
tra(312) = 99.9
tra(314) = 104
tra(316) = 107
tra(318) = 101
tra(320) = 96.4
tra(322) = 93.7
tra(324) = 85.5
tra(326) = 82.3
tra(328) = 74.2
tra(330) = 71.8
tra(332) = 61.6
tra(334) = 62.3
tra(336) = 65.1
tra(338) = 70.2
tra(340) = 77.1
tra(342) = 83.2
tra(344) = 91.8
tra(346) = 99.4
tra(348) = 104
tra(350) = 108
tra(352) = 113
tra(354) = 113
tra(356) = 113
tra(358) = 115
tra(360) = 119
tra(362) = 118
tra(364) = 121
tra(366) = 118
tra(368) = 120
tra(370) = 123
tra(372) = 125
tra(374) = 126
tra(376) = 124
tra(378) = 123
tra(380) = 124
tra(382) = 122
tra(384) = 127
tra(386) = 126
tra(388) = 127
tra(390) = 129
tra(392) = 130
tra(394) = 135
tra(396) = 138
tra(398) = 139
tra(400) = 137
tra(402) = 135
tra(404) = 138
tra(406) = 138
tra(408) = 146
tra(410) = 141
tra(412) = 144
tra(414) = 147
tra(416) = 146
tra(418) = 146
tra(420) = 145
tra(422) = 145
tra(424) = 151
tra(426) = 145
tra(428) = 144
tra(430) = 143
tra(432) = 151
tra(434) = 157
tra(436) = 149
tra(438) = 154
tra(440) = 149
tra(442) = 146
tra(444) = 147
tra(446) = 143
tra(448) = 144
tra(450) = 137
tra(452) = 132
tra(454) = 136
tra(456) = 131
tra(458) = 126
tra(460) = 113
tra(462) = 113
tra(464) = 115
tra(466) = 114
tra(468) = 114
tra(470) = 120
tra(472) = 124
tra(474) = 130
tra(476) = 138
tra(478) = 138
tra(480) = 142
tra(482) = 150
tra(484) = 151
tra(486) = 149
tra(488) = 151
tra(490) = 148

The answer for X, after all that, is -4.6 keV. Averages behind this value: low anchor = 88.8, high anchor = 143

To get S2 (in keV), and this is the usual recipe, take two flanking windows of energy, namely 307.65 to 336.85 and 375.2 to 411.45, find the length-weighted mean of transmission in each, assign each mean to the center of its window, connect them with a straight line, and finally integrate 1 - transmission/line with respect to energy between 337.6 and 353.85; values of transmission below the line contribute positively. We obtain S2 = 1.1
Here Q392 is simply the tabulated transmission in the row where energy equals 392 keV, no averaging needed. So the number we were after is 130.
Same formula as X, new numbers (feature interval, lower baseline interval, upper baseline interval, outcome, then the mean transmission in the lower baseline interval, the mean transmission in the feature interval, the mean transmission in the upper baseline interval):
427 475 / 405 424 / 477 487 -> 3.5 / 145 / 135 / 146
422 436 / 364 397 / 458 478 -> -2.8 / 126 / 148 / 121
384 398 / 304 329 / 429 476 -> -1.7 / 96.2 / 131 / 134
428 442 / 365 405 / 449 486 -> -2.2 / 128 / 150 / 130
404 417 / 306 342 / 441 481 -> -3.3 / 86.1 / 143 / 130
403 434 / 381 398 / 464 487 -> -3.4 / 130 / 145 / 133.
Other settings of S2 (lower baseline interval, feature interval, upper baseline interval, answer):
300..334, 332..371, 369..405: 3.8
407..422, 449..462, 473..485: 1.4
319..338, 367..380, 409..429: -1.5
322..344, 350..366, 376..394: -2.6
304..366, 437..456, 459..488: -2.9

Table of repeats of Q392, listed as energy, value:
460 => 113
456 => 131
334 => 62.3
